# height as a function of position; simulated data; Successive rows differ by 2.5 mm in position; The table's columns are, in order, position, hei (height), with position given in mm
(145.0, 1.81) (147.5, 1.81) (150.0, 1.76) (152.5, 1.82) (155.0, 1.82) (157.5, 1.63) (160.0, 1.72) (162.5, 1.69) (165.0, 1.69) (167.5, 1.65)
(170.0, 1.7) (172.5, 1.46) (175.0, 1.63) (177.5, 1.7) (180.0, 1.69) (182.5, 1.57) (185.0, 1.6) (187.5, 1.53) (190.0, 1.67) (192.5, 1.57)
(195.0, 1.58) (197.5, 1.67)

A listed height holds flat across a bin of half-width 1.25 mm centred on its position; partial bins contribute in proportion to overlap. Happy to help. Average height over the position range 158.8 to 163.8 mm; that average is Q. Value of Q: 1.7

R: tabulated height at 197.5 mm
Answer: 1.67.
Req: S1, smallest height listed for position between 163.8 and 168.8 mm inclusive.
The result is 1.65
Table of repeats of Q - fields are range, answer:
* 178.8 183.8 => 1.63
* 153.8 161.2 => 1.72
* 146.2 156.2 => 1.8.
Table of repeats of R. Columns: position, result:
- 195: 1.58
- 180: 1.69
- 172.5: 1.46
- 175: 1.63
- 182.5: 1.57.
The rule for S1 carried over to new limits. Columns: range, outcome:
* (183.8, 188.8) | 1.53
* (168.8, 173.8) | 1.46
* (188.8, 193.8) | 1.57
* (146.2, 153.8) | 1.76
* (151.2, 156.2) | 1.82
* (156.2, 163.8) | 1.63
